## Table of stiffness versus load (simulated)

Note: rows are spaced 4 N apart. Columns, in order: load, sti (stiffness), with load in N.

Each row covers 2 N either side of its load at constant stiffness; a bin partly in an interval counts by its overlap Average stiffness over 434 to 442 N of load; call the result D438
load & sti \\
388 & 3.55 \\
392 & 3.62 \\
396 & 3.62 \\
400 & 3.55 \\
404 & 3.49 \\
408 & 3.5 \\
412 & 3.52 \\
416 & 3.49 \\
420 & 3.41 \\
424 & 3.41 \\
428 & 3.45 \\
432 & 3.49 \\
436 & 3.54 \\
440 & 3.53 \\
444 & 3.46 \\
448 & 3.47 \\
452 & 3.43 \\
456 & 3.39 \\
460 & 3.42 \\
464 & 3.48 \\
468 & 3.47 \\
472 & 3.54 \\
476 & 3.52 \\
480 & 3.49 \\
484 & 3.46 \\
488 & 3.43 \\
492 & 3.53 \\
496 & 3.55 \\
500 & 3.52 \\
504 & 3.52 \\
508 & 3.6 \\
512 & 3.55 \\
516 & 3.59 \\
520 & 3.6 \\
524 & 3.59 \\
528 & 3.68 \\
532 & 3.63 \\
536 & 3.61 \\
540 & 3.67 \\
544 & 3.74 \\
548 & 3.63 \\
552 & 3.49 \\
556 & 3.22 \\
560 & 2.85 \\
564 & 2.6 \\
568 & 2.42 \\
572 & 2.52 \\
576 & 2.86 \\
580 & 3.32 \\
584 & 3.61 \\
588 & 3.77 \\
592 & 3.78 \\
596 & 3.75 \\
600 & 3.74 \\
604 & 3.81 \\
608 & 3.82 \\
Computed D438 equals 3.54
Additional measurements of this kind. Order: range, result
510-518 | 3.57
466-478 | 3.51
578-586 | 3.46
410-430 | 3.46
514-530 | 3.61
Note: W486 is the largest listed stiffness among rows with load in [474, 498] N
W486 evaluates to 3.55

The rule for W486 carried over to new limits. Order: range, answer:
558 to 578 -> 2.86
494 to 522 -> 3.6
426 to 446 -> 3.54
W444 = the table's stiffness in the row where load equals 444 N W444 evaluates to 3.46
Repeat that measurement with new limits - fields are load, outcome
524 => 3.59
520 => 3.6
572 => 2.52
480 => 3.49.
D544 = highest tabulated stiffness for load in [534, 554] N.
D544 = 3.74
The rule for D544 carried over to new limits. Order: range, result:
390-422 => 3.62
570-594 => 3.78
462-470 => 3.48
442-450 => 3.47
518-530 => 3.68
